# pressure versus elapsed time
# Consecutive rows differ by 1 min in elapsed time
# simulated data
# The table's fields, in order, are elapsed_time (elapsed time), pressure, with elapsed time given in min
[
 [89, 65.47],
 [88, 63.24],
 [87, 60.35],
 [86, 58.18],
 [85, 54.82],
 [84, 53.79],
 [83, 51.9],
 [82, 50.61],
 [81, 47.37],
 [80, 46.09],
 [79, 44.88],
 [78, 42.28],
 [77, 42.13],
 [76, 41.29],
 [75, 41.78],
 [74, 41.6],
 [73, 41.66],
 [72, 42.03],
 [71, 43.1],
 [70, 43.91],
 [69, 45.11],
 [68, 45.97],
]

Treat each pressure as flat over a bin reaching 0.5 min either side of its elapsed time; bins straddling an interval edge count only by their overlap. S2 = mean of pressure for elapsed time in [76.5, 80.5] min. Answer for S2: 43.8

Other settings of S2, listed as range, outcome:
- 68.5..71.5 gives 44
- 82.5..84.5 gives 52.8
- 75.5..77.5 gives 41.7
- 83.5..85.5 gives 54.3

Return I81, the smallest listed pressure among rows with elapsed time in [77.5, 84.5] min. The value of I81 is 42.28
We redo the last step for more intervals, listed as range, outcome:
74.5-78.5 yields 41.29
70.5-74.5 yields 41.6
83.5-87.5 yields 53.79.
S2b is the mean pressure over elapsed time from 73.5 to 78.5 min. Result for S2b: 41.8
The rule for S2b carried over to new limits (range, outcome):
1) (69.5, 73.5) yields 42.7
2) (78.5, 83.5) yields 48.2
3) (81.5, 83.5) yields 51.3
